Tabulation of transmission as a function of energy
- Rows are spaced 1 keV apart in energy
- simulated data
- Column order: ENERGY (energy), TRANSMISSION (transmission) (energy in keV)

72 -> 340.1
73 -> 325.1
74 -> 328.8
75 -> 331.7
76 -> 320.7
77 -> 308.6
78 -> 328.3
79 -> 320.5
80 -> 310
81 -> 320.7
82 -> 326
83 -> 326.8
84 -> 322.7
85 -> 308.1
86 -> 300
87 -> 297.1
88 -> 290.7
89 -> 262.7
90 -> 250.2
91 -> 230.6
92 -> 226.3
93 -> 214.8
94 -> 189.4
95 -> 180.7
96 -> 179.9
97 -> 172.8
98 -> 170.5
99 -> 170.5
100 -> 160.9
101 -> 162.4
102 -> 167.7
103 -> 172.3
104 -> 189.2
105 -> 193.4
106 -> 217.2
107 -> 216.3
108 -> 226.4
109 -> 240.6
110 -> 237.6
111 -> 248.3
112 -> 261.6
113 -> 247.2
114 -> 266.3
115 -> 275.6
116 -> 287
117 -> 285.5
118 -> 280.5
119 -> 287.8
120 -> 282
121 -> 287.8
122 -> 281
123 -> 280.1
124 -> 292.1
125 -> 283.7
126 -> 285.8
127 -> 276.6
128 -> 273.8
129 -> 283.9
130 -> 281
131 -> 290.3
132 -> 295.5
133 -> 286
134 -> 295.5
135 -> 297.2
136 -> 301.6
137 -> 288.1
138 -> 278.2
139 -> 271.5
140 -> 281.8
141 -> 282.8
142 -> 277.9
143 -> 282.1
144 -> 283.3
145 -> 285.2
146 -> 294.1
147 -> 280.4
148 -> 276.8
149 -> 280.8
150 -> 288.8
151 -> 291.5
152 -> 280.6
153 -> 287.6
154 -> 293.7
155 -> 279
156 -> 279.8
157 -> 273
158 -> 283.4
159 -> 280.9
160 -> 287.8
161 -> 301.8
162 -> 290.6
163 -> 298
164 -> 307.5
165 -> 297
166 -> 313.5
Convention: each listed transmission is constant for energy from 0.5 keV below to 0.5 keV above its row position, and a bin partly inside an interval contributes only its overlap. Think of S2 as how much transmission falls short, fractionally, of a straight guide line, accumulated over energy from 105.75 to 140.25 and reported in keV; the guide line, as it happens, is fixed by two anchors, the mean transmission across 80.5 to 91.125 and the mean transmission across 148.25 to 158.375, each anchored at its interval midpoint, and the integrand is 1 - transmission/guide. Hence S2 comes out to 1.84 keV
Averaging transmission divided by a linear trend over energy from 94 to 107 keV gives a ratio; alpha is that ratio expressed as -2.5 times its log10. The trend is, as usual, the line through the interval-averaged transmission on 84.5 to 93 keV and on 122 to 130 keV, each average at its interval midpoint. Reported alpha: 0.45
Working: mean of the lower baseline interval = 267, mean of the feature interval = 180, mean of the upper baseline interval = 282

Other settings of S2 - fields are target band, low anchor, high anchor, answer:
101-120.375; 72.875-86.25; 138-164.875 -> 4.18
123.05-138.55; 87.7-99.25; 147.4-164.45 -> -1.85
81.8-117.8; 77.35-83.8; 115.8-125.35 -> 8.17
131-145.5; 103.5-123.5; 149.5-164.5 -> -0.67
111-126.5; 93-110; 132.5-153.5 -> -3.25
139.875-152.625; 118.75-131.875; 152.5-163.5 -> 0.09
